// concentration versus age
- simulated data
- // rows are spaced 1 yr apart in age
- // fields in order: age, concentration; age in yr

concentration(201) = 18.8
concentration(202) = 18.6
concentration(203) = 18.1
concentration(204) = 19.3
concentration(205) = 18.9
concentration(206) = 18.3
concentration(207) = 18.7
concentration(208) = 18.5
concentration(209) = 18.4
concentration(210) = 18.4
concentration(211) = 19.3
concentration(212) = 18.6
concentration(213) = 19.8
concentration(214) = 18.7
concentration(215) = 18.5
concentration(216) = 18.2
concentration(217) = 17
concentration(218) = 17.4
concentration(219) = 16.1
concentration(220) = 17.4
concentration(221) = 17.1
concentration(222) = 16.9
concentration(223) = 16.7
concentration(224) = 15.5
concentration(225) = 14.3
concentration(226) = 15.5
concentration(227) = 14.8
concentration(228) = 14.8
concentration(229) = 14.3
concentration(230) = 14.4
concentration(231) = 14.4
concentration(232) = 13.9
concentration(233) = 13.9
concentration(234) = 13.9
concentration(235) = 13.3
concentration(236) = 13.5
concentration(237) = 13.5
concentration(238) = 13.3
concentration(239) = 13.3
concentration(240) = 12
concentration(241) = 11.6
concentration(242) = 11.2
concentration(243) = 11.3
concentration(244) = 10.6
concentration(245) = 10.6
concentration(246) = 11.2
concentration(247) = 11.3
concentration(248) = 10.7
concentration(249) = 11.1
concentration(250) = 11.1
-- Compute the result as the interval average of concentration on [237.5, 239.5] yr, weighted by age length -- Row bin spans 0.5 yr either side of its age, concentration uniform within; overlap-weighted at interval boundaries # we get 13.3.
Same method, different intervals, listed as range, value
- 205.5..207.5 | 18.5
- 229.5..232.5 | 14.2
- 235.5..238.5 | 13.4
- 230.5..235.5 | 13.9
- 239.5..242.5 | 11.6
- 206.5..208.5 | 18.6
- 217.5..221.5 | 17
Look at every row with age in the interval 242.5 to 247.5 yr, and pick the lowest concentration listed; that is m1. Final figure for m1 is 10.6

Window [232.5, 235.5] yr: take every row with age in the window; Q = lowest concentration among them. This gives 13.3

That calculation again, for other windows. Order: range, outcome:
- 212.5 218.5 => 17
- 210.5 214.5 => 18.6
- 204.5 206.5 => 18.3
